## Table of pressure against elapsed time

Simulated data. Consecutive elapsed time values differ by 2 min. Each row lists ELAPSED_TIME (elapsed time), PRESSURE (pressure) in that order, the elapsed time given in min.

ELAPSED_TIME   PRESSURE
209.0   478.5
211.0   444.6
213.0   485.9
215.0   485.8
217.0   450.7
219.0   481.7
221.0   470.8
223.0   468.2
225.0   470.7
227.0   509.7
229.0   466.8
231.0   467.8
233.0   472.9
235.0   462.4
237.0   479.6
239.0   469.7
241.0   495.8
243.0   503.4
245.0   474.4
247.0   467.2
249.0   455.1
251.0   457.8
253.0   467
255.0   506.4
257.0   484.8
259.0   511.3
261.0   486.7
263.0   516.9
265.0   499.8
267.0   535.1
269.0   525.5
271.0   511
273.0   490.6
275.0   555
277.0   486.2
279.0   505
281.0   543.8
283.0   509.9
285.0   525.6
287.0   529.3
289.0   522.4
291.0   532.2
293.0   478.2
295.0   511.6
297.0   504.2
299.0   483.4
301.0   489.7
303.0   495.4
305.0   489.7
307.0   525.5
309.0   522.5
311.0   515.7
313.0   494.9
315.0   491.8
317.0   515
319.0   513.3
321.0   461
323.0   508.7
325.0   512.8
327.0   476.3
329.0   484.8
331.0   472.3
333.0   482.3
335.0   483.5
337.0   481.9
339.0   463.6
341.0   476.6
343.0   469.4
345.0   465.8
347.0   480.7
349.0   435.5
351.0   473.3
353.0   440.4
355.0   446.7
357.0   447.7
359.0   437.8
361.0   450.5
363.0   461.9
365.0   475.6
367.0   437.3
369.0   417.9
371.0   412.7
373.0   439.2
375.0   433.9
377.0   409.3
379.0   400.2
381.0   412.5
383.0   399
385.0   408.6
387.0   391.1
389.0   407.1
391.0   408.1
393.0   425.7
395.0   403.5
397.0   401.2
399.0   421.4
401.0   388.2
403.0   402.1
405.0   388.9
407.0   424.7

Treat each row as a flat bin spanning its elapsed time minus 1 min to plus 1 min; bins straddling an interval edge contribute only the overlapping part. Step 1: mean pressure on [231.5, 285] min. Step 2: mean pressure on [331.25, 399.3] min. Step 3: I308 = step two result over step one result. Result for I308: 0.9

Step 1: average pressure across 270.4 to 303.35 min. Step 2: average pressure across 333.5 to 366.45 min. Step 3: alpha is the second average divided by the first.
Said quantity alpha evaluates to 0.9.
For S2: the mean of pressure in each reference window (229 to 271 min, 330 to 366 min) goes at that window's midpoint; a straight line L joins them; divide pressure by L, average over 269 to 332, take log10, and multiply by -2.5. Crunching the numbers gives -0.07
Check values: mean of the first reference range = 487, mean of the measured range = 505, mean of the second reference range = 464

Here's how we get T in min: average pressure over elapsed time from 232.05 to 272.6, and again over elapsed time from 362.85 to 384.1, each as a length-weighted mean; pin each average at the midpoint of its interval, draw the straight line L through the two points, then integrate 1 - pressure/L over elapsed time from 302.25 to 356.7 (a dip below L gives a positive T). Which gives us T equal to -4.2 min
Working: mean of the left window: 489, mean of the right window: 426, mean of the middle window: 484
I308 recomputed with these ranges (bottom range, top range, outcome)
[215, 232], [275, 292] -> 1.10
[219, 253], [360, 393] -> 0.89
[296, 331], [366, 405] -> 0.82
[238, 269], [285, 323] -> 1.03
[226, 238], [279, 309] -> 1.07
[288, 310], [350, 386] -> 0.86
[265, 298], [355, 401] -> 0.82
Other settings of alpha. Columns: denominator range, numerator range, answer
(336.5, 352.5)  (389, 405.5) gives 0.87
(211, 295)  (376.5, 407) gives 0.82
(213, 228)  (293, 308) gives 1.04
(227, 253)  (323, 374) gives 0.97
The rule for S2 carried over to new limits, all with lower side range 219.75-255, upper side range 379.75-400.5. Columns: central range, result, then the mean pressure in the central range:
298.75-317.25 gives -0.14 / 503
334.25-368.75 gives -0.09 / 459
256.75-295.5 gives -0.12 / 514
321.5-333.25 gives -0.13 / 489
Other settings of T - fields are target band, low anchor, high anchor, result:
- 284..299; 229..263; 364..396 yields -1.8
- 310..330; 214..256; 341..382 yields -1.9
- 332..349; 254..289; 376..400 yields -0.9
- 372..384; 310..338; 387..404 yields 0.3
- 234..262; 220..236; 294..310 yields 0.1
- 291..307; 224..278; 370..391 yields -1.3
